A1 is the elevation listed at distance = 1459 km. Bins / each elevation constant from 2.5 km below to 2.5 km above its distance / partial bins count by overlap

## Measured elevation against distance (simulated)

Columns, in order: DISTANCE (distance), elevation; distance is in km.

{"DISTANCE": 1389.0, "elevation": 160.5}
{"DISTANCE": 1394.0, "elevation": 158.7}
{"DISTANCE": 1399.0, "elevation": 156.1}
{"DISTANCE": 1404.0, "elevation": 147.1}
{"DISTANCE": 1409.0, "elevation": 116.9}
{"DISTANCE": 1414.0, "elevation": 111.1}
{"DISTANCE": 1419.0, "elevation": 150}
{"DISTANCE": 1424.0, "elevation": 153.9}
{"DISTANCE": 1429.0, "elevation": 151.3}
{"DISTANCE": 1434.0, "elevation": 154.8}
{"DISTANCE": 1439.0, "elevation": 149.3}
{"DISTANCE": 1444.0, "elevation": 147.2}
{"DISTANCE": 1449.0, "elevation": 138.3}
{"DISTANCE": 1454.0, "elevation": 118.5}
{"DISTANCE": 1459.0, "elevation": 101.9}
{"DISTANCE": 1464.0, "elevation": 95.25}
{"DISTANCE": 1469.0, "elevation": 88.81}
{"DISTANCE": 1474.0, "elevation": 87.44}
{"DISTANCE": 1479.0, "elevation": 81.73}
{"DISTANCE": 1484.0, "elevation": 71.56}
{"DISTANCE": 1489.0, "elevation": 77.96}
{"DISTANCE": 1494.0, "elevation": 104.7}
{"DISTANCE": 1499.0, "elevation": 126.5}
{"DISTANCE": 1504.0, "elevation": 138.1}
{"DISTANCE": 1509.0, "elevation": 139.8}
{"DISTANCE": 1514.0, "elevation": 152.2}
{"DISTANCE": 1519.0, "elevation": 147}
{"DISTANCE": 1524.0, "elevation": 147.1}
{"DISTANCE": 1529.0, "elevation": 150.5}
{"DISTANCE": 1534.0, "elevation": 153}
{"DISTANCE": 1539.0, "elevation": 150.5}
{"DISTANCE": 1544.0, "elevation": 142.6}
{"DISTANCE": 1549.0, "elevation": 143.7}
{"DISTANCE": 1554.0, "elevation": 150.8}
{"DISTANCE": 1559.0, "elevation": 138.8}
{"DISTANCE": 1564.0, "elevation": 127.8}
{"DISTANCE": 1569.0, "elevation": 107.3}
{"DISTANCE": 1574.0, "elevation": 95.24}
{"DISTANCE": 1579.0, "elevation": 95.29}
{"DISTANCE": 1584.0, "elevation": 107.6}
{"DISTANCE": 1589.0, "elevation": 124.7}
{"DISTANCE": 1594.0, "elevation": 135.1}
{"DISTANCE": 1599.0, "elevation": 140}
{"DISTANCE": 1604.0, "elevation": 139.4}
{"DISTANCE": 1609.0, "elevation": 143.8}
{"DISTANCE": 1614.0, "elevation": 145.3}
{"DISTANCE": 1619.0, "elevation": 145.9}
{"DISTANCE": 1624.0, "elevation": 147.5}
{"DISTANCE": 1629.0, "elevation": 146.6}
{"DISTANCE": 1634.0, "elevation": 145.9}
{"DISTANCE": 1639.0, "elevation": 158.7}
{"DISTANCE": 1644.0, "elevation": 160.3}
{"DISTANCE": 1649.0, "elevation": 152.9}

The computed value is 101.9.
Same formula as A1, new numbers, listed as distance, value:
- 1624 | 147.5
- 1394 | 158.7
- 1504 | 138.1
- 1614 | 145.3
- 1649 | 152.9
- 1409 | 116.9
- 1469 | 88.81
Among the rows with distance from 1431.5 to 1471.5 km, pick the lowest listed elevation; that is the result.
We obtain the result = 88.81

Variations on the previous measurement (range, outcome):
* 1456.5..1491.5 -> 71.56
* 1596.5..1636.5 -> 139.4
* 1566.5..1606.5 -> 95.24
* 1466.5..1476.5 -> 87.44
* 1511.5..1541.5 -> 147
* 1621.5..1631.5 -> 146.6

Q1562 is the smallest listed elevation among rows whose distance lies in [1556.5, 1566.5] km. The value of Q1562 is 127.8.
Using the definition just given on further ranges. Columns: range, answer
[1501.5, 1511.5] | 138.1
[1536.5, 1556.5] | 142.6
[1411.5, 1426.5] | 111.1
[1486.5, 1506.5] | 77.96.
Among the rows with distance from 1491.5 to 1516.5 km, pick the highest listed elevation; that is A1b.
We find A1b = 152.2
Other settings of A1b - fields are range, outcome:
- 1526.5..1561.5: 153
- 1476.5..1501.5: 126.5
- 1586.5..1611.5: 143.8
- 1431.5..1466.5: 154.8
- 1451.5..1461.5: 118.5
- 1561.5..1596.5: 135.1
